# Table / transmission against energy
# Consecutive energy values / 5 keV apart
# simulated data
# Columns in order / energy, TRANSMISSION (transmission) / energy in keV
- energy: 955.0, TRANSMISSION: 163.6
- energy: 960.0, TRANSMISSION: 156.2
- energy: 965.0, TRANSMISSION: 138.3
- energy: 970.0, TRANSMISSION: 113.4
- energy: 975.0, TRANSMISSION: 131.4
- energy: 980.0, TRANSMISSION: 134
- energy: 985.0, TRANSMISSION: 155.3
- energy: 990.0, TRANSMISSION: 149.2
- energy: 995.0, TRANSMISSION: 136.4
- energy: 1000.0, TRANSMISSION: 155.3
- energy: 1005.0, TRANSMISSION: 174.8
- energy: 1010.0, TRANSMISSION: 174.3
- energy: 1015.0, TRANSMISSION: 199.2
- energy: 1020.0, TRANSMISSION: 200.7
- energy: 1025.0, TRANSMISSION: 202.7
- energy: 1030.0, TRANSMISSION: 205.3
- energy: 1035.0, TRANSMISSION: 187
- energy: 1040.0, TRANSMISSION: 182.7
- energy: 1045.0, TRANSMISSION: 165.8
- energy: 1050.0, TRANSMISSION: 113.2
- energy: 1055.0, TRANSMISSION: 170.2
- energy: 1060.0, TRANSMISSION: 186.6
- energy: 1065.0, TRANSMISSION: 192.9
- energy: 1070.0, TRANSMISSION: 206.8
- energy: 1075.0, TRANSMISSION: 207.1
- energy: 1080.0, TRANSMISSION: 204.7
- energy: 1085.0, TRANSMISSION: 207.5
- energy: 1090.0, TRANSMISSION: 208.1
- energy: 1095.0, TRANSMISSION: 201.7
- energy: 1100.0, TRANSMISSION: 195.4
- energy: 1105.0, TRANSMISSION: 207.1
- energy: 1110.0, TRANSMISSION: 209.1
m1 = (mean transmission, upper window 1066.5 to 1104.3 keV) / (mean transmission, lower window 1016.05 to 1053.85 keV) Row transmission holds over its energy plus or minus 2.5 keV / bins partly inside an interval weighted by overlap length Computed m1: 1.1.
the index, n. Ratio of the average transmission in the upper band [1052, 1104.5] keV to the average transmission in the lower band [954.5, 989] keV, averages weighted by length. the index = 1.40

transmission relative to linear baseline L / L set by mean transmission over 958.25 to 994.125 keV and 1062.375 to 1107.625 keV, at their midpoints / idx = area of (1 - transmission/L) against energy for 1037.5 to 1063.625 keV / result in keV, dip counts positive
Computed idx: 2.6 keV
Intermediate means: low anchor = 139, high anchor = 203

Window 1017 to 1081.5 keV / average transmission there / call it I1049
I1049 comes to 186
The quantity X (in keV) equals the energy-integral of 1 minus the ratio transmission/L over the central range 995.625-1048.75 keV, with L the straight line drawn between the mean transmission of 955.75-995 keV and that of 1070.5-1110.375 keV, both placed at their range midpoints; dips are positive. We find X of -4.7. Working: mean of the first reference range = 141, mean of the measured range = 181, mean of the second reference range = 205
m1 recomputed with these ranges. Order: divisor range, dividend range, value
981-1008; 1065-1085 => 1.33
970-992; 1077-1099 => 1.47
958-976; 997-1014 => 1.26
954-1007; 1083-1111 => 1.41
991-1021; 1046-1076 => 1.04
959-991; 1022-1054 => 1.27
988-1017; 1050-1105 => 1.18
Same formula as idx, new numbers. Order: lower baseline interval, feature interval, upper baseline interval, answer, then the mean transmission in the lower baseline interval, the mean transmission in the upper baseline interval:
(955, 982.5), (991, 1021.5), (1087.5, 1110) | -2.8 keV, 137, 204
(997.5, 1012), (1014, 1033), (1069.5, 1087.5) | -2.6 keV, 168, 206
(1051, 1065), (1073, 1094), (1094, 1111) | -1.8 keV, 174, 203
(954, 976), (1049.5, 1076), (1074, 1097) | 1.5 keV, 140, 206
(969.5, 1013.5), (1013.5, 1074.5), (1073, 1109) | -2.4 keV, 150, 205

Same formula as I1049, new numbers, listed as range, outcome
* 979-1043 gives 174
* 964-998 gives 137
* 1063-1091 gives 205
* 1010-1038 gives 196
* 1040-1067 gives 167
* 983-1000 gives 148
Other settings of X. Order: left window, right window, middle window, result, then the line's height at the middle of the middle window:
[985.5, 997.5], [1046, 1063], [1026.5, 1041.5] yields -3.8 keV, 154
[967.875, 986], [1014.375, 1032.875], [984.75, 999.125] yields 0.7 keV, 155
